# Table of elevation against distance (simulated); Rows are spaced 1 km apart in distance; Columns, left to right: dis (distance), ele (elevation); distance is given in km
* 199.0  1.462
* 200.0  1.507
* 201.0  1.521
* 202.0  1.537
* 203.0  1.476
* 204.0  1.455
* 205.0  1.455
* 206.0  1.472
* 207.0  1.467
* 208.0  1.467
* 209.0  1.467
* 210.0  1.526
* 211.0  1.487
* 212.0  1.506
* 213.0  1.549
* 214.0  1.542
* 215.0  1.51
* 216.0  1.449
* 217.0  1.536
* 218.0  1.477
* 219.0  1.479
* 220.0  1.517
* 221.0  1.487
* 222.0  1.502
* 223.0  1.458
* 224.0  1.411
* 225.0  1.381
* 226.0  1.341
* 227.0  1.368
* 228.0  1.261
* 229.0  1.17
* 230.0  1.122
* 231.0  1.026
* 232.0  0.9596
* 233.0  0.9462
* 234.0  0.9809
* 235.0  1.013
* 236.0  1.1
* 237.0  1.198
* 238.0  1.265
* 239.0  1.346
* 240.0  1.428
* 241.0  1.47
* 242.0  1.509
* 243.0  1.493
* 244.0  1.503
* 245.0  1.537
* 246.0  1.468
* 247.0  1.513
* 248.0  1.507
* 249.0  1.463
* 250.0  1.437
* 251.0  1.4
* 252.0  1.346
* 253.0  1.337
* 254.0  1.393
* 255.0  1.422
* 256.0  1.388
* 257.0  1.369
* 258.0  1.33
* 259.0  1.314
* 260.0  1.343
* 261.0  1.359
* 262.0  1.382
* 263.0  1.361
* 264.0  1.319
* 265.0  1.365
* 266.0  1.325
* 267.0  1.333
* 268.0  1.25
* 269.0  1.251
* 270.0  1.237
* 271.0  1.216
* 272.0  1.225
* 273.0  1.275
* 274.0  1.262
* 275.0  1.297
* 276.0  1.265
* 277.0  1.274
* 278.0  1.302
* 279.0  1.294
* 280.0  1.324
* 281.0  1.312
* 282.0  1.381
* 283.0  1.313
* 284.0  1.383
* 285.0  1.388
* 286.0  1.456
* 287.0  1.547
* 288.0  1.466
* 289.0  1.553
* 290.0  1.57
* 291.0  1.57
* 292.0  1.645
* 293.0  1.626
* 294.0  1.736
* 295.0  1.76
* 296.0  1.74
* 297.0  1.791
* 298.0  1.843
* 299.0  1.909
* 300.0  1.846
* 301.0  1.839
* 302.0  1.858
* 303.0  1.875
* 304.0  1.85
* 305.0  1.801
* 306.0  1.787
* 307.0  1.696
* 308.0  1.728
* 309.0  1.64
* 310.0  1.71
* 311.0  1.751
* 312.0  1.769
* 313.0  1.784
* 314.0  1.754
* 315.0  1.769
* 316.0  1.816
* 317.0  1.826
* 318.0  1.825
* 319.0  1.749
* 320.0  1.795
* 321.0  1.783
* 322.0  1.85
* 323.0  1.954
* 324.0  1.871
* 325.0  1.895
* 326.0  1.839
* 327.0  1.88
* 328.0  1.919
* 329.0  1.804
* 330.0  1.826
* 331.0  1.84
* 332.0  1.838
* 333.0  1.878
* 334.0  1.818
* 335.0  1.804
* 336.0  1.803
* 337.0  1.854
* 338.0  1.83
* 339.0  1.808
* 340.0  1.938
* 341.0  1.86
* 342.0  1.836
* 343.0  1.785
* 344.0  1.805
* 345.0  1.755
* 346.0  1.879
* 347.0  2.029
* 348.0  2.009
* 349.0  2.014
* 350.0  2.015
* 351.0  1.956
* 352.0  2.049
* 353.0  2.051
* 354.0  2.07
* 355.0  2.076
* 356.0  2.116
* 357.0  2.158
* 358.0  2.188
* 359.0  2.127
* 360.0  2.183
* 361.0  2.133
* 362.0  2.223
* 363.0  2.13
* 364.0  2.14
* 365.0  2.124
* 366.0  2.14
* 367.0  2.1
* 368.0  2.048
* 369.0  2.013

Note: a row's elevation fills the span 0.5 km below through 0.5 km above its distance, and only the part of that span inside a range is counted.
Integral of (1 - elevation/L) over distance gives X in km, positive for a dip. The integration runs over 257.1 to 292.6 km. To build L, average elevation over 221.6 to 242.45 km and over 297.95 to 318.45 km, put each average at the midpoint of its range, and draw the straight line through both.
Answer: 4.5 km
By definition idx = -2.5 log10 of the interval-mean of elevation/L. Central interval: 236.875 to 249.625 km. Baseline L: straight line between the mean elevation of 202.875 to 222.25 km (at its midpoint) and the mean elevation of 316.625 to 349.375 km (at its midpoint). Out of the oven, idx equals 0.100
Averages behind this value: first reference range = 1.49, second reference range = 1.85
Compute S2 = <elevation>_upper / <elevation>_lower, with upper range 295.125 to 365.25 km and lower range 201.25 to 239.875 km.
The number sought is 1.4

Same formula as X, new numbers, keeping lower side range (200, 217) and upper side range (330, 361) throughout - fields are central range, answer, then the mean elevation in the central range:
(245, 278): 6.34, 1.35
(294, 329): 0.51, 1.81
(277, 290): 2.59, 1.4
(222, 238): 3.77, 1.19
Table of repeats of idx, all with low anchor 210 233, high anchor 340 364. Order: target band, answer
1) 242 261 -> 0.08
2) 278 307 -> 0.07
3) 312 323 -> 0.03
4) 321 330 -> 0.01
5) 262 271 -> 0.22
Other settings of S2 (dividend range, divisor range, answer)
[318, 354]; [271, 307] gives 1.21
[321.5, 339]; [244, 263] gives 1.32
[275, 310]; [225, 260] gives 1.21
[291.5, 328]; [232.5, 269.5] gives 1.34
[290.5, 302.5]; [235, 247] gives 1.28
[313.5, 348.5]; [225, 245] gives 1.48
